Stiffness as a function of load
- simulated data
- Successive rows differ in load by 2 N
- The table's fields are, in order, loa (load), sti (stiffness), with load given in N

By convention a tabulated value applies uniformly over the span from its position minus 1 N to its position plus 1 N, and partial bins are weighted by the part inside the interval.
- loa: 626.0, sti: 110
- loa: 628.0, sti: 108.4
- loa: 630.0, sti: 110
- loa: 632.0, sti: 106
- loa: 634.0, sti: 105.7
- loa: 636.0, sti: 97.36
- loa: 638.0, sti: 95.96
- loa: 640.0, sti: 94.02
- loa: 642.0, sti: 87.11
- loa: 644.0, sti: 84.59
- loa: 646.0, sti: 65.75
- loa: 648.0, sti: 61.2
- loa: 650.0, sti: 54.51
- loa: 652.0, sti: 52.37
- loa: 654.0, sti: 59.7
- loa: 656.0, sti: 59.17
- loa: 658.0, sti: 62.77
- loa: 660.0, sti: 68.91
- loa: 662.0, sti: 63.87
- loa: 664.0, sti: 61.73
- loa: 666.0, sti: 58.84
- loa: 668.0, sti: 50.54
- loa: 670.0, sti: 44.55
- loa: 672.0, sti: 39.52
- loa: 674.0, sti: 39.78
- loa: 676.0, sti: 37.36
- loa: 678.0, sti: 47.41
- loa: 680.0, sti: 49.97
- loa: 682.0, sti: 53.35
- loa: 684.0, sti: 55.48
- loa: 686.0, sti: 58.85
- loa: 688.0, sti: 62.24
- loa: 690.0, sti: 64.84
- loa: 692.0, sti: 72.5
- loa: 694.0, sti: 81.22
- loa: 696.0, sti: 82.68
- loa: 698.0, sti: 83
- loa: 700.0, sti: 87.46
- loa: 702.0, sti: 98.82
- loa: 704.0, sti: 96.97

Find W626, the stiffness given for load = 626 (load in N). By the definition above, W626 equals 110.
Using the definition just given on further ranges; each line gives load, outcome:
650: 54.51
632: 106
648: 61.2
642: 87.11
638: 95.96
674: 39.78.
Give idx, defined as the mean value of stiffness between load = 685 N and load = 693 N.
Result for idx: 64.6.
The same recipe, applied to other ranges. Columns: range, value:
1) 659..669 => 60.8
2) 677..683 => 50.2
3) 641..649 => 74.7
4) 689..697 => 75.3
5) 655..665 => 63.3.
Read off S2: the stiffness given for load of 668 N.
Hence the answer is 50.54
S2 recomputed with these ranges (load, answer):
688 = 62.24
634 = 105.7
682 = 53.35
